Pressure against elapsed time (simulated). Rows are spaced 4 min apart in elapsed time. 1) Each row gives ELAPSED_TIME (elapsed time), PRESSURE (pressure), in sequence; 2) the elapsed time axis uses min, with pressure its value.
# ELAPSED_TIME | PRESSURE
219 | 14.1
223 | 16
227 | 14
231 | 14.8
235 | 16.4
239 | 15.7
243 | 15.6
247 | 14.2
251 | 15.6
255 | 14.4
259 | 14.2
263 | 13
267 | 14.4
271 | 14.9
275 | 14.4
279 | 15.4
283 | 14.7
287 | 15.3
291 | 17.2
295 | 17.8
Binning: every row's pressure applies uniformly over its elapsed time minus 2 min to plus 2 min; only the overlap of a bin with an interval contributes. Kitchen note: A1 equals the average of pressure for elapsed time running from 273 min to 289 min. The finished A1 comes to 14.9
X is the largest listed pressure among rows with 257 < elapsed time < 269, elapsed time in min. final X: 14.4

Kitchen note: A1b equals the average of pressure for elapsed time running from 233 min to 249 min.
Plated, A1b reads 15.5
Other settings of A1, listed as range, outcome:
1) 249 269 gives 14.3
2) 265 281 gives 14.8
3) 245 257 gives 14.7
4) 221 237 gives 15.3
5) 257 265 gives 13.6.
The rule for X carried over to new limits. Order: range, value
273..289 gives 15.4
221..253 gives 16.4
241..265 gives 15.6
